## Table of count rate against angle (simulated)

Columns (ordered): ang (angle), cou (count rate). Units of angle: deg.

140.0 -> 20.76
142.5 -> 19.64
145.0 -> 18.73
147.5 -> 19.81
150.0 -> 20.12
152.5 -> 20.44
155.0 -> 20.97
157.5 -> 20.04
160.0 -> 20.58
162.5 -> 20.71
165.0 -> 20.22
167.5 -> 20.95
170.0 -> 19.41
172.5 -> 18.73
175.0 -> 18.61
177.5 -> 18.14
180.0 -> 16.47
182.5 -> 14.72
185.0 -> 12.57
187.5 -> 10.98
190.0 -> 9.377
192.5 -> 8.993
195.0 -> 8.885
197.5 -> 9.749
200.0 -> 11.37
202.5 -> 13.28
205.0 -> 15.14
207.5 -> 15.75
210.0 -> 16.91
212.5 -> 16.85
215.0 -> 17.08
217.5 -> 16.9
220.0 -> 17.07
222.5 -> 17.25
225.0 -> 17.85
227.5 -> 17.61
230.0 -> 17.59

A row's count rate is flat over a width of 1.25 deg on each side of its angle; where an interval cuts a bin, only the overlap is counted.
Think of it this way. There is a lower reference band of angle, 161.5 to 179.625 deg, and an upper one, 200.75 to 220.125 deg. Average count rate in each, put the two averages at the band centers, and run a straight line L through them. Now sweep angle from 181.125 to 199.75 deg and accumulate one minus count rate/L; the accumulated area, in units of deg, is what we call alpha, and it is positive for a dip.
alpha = 7.2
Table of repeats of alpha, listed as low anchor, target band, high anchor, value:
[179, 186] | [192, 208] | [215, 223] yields 4.0 deg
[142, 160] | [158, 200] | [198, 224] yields 6.1 deg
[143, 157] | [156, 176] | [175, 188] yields -2.7 deg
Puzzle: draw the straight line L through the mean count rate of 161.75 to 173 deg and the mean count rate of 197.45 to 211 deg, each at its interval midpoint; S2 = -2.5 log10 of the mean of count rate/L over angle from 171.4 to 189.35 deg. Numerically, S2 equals 0.16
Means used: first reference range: 20.1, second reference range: 14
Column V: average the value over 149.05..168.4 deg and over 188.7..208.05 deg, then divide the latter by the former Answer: 0.6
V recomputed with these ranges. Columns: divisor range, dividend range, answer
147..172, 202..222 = 0.80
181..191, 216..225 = 1.42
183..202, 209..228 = 1.63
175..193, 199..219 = 1.14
